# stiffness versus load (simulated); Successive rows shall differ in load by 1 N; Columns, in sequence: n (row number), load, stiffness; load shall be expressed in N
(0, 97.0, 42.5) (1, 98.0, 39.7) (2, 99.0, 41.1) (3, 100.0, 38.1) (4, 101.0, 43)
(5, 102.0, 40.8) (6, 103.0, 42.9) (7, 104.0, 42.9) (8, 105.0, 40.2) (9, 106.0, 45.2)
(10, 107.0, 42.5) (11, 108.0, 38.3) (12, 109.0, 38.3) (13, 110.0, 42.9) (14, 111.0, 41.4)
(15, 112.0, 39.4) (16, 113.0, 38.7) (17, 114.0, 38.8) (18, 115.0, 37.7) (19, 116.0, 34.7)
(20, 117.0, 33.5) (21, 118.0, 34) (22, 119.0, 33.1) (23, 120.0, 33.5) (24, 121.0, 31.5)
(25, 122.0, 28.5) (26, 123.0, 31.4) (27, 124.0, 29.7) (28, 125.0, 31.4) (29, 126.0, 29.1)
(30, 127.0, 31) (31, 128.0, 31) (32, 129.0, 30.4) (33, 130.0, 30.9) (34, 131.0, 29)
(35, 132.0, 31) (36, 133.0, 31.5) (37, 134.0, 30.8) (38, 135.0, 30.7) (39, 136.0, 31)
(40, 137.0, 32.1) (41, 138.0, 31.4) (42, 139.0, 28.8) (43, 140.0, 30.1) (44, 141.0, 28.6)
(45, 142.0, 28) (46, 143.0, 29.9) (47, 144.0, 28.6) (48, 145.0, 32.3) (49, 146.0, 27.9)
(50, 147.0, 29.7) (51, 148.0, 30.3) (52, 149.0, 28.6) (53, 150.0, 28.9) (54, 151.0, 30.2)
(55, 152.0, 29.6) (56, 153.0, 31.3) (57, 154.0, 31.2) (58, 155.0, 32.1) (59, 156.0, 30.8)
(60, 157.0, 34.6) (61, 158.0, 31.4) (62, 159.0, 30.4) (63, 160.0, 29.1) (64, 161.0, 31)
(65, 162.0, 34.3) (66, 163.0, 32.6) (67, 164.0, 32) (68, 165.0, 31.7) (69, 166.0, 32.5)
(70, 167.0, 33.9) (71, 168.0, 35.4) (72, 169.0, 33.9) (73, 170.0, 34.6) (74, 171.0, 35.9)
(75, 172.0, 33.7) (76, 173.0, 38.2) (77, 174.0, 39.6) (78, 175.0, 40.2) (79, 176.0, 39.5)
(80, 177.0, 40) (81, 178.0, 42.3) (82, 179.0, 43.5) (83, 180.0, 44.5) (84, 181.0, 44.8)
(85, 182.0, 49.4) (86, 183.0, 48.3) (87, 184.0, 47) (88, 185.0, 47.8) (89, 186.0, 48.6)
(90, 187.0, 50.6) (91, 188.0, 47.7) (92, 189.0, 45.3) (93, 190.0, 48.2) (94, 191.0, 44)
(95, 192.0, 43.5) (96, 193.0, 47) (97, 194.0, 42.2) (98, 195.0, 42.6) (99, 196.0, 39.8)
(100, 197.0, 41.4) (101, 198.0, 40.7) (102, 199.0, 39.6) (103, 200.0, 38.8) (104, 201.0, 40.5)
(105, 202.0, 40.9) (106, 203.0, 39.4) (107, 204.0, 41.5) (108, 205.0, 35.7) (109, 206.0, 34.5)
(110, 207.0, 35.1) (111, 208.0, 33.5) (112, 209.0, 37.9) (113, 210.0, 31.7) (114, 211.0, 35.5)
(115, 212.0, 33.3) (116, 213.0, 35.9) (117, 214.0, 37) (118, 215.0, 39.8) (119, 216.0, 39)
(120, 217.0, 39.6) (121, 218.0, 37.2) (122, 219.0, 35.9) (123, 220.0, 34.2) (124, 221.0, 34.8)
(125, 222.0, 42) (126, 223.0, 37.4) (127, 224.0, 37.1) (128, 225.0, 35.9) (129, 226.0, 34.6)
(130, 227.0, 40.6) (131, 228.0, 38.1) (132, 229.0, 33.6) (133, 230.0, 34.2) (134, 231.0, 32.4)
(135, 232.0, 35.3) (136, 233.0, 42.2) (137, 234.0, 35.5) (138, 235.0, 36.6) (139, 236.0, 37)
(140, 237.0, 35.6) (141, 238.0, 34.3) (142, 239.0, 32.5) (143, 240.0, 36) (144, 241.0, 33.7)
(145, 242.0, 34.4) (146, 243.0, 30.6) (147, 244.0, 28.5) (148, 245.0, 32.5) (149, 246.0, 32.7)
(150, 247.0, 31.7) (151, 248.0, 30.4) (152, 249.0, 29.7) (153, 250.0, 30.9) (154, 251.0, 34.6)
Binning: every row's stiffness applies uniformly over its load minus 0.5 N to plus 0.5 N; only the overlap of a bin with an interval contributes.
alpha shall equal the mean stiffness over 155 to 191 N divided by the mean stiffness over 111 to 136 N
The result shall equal 1.19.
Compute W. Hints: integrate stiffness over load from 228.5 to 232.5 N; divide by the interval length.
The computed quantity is 33.9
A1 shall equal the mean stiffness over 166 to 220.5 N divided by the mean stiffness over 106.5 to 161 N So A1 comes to 1.24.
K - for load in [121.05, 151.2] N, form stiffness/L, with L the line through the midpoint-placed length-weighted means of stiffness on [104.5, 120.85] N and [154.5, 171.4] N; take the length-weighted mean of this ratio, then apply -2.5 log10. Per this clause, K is 0.181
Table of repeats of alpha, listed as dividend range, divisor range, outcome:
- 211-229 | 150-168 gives 1.17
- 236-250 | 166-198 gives 0.77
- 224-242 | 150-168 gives 1.13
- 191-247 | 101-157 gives 1.11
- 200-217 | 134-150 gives 1.24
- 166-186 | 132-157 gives 1.34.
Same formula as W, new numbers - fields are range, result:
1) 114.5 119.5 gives 34.6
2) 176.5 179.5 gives 41.9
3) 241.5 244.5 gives 31.2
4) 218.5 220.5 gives 35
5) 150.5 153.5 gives 30.4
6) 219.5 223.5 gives 37.1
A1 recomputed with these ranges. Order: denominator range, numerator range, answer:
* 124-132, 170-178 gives 1.26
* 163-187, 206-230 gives 0.91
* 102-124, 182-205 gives 1.17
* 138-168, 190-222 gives 1.26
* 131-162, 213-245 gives 1.18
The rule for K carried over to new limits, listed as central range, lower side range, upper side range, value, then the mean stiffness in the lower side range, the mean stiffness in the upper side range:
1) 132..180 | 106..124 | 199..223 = 0.12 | 36.4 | 37.2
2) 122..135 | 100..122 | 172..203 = 0.28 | 38.5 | 43.3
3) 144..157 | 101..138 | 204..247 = 0.16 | 35.1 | 35.6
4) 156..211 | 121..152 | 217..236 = -0.17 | 30.1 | 36.6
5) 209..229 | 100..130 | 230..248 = -0.07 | 36.3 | 34.1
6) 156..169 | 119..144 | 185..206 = 0.13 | 30.5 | 42.8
